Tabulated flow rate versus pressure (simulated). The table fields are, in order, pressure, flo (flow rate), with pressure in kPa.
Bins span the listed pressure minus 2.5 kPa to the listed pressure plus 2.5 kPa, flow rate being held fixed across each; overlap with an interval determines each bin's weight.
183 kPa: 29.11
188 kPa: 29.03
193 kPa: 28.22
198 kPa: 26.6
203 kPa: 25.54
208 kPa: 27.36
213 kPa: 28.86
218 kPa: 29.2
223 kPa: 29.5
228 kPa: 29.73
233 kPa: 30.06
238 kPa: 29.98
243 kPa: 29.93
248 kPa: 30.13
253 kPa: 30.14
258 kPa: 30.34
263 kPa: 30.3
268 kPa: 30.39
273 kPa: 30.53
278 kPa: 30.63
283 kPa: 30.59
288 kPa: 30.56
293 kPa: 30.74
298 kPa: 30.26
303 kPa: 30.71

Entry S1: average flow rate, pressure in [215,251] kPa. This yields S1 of 29.8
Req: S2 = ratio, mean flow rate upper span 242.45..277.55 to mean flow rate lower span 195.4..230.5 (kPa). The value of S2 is 1.08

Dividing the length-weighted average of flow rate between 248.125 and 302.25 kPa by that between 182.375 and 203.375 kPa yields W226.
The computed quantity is 1.10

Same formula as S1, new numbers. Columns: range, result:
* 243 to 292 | 30.4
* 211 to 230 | 29.3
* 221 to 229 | 29.6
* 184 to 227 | 28.1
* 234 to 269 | 30.2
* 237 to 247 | 30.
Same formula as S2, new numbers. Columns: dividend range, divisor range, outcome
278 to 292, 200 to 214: 1.13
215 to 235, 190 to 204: 1.10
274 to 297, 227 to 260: 1.02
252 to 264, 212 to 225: 1.04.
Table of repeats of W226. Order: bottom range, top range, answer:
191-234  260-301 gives 1.08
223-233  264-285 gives 1.03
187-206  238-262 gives 1.11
